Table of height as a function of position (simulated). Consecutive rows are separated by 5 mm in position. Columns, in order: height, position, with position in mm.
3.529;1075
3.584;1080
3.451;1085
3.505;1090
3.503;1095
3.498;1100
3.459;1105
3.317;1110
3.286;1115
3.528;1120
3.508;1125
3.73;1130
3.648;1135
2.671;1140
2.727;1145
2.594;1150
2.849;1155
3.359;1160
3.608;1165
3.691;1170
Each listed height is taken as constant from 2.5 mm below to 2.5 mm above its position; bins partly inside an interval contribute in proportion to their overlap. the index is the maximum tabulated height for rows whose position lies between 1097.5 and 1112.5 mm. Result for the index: 3.498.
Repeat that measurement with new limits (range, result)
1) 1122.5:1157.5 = 3.73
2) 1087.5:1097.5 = 3.505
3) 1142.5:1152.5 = 2.727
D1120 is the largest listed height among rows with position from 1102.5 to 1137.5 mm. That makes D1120 3.73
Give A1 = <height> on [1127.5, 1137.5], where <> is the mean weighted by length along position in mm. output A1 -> 3.69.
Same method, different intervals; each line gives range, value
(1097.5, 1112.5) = 3.42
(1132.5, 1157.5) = 2.9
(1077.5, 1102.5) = 3.51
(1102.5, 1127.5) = 3.42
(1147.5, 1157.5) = 2.72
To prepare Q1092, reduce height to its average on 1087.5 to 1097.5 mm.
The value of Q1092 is 3.5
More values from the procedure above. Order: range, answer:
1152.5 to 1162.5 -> 3.1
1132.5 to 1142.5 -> 3.16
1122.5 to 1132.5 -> 3.62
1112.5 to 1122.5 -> 3.41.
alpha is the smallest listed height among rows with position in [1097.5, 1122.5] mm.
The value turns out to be 3.286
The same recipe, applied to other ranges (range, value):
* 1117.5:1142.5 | 2.671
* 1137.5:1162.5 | 2.594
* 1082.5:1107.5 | 3.451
